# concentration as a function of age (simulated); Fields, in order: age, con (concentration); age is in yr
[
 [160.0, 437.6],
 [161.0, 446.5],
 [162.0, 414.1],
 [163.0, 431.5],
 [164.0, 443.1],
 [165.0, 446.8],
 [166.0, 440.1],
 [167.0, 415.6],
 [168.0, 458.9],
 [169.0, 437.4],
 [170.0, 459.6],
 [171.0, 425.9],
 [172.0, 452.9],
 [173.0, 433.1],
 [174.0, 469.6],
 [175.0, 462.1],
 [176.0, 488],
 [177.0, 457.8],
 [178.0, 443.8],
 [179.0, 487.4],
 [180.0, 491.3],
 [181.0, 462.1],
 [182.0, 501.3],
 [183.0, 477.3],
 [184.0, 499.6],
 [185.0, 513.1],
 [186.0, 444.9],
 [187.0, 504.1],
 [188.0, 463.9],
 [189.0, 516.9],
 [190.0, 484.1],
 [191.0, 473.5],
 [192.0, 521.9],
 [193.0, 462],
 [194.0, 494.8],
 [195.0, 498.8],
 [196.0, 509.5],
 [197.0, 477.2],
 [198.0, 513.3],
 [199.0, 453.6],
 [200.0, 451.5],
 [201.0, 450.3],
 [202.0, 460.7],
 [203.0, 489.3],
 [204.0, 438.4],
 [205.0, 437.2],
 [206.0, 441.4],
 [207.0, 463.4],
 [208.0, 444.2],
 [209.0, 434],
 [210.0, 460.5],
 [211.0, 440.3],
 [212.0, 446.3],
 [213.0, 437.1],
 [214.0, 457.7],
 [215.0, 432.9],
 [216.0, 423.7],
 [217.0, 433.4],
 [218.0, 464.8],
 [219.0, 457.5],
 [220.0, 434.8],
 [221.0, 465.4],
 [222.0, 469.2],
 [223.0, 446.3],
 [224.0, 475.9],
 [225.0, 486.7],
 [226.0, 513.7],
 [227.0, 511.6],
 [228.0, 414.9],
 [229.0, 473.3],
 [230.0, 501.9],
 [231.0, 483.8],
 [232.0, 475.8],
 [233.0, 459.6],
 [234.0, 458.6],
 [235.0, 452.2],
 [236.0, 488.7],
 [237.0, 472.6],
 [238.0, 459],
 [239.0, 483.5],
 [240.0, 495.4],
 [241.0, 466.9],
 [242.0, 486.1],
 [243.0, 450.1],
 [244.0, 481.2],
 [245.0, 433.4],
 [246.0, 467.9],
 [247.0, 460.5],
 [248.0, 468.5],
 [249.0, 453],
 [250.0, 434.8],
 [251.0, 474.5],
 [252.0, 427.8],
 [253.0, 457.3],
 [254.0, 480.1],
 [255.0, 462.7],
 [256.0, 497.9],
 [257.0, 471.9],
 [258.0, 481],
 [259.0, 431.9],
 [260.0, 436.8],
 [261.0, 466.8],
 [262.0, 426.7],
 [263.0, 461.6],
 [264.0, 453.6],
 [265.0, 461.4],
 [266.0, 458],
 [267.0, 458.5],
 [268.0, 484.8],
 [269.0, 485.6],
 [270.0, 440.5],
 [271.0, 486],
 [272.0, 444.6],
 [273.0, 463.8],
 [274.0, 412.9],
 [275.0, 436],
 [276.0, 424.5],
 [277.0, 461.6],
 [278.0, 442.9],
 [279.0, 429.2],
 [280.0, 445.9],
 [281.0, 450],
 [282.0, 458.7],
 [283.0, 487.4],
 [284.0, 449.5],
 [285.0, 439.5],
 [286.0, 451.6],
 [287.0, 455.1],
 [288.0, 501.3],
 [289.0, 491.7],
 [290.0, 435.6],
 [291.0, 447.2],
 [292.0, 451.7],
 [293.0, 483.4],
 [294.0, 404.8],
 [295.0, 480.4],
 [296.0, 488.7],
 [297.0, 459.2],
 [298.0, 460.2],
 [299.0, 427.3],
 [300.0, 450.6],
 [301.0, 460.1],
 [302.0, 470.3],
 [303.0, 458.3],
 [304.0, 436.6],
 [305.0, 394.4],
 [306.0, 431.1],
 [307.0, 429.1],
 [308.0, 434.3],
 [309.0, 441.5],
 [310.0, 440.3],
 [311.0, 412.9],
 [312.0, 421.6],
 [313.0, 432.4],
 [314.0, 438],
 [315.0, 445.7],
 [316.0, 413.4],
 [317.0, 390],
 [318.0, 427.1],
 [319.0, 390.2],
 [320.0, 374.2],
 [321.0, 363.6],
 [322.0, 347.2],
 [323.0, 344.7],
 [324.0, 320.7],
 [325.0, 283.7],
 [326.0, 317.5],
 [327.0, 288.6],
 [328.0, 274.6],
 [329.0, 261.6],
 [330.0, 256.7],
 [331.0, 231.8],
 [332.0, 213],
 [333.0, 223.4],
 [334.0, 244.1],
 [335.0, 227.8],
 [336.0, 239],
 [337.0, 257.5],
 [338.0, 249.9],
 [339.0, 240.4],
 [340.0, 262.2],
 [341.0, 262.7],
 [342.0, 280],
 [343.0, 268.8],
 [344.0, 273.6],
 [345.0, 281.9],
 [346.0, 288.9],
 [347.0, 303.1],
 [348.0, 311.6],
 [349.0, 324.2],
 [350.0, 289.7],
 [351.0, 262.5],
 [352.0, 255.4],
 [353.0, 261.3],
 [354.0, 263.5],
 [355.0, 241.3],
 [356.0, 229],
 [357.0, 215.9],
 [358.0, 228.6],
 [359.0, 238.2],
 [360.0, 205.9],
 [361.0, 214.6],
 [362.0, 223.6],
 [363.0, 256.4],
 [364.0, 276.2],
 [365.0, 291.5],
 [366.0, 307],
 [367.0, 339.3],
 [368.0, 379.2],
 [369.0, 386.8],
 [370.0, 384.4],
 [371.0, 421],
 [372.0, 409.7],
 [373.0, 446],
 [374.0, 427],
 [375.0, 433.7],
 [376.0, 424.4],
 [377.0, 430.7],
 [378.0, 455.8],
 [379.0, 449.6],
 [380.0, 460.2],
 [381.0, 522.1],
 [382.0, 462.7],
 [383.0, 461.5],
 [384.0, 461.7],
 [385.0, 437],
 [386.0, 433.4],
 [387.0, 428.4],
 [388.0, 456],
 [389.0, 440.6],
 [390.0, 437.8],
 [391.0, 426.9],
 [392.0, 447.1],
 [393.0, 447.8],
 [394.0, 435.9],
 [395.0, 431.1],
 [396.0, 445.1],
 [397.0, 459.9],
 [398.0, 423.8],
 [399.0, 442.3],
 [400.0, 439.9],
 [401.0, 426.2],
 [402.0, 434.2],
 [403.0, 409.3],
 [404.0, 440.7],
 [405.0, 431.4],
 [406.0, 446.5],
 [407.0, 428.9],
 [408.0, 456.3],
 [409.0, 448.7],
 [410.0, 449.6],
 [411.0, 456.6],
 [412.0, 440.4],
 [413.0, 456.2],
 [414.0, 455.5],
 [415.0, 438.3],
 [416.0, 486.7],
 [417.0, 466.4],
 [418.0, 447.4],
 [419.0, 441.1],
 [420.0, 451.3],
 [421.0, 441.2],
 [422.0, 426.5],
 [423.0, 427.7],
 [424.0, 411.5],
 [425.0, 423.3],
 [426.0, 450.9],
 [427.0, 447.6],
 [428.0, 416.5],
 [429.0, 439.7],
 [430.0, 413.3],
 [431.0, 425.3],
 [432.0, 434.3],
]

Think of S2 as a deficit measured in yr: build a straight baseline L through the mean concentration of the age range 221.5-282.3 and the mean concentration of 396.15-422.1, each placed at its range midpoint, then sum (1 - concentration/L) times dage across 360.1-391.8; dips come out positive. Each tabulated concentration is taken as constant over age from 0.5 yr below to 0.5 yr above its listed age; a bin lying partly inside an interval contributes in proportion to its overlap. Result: 3.6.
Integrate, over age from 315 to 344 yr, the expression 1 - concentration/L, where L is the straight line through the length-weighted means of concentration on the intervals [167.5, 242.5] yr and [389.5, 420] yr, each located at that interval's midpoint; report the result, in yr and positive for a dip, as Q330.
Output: 10.0 yr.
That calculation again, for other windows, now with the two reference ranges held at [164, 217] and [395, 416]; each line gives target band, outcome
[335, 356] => 8.4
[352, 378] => 7.4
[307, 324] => 1.7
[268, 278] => 0.1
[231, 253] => -0.3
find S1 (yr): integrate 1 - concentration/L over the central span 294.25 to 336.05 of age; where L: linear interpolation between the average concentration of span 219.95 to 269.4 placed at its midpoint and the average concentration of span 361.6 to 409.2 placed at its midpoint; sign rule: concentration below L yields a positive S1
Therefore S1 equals 6.3 yr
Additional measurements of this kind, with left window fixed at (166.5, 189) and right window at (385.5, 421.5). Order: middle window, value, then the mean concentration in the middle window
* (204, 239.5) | 0.2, 460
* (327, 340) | 5.9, 246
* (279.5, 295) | -0.1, 458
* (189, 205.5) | -0.4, 477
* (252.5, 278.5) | 0.0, 457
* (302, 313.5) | 0.5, 432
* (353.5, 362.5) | 4.4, 229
